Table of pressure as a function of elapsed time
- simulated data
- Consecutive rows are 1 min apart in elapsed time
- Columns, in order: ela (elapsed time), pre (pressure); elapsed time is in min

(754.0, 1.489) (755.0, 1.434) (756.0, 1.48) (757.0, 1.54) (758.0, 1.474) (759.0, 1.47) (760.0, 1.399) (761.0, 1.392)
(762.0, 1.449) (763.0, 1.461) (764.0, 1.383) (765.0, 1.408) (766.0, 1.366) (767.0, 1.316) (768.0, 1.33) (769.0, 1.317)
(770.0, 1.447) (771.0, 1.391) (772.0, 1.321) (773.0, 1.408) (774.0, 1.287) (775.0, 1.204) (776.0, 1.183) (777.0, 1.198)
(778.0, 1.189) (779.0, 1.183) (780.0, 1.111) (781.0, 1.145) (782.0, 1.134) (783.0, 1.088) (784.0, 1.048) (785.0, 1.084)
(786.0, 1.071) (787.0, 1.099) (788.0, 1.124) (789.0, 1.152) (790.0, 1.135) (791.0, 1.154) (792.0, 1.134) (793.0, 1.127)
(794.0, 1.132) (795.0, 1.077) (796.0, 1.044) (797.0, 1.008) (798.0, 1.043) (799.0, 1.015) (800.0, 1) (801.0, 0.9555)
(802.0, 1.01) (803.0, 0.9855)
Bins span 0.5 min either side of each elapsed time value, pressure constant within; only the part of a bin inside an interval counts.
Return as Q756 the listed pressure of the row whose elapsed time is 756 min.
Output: 1.48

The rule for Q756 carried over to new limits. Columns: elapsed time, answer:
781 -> 1.145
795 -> 1.077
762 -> 1.449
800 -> 1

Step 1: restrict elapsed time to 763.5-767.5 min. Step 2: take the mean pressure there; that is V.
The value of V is 1.37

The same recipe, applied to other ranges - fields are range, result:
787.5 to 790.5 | 1.14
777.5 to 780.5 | 1.16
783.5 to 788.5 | 1.09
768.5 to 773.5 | 1.38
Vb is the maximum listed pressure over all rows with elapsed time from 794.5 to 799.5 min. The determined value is 1.077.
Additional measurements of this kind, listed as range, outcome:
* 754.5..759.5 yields 1.54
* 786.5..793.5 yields 1.154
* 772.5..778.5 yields 1.408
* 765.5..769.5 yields 1.366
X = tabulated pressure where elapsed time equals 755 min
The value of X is 1.434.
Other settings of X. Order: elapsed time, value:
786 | 1.071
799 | 1.015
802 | 1.01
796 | 1.044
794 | 1.132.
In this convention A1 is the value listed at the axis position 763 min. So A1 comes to 1.461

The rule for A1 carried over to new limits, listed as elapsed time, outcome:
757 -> 1.54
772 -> 1.321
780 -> 1.111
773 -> 1.408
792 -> 1.134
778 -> 1.189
